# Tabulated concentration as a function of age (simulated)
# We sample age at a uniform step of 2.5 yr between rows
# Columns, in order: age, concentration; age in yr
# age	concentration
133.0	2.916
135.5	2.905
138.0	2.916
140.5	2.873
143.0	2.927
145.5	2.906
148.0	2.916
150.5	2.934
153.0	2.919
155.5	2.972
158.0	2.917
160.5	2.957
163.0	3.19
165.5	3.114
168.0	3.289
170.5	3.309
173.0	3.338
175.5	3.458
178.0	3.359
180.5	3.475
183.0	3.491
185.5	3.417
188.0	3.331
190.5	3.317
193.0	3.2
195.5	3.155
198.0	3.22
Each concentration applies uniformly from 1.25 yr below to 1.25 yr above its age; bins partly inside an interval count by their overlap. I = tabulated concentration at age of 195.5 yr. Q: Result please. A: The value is 3.155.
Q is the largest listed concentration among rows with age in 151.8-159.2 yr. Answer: 2.972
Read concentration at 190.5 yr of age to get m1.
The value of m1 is 3.317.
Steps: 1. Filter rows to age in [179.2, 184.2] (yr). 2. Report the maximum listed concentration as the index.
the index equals 3.491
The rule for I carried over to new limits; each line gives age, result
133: 2.916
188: 3.331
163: 3.19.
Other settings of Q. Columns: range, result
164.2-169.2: 3.289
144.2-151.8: 2.934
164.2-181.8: 3.475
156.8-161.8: 2.957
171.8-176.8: 3.458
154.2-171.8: 3.309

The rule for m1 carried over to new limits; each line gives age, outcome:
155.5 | 2.972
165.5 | 3.114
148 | 2.916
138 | 2.916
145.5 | 2.906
